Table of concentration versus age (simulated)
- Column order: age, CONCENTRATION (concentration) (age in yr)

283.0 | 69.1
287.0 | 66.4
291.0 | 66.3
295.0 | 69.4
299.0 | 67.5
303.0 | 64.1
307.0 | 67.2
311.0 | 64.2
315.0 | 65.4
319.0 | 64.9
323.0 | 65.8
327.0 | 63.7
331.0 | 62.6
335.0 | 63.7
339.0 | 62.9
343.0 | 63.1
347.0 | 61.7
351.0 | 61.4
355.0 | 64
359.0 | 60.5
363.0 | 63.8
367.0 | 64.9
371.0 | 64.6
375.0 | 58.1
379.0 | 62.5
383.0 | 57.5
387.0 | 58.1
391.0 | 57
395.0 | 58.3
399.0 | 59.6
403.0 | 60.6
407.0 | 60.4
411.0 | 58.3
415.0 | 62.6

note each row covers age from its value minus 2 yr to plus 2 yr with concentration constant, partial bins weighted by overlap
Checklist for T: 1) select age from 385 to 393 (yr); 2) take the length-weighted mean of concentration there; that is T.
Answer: 57.5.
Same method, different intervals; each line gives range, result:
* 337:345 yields 63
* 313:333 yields 64.5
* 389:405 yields 58.9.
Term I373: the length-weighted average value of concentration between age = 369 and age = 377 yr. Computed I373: 61.3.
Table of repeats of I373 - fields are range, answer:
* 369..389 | 60.2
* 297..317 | 65.7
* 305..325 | 65.5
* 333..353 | 62.6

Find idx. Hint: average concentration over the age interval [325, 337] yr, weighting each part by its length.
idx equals 63.3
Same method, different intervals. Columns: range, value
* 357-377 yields 62.4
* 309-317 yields 64.8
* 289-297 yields 67.8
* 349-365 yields 62.4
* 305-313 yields 65.7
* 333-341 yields 63.3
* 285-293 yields 66.3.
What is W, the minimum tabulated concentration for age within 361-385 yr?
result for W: 57.5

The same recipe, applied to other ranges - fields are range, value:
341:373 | 60.5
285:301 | 66.3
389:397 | 57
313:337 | 62.6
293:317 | 64.1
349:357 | 61.4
